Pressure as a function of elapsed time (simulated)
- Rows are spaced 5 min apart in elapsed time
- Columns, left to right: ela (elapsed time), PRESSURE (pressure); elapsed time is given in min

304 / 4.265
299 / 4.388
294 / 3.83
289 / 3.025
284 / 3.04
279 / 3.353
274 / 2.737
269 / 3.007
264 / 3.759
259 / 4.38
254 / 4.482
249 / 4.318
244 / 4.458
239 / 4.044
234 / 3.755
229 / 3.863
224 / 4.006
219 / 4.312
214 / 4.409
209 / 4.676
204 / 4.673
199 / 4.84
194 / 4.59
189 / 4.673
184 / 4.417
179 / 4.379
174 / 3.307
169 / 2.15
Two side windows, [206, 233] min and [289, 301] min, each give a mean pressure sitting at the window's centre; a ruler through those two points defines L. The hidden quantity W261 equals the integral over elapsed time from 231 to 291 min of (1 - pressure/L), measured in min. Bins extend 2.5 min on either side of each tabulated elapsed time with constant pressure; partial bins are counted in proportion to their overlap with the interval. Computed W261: 5.0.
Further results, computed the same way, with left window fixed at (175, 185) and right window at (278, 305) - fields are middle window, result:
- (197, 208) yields -1.69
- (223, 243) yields -0.03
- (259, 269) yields 0.15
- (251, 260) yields -1.43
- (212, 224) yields -0.77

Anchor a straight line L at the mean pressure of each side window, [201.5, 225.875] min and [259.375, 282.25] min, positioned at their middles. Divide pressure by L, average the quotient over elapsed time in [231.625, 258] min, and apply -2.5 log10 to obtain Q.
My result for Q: -0.11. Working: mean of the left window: 4.43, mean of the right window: 3.32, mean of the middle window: 4.22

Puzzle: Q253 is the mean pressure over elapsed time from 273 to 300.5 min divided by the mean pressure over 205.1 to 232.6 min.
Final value 0.80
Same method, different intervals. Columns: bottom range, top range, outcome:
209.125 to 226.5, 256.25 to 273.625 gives 0.84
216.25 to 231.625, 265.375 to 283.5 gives 0.76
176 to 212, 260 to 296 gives 0.72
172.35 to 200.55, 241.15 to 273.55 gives 0.91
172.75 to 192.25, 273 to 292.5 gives 0.73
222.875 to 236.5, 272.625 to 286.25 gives 0.79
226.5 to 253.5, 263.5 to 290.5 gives 0.76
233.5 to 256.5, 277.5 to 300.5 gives 0.82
